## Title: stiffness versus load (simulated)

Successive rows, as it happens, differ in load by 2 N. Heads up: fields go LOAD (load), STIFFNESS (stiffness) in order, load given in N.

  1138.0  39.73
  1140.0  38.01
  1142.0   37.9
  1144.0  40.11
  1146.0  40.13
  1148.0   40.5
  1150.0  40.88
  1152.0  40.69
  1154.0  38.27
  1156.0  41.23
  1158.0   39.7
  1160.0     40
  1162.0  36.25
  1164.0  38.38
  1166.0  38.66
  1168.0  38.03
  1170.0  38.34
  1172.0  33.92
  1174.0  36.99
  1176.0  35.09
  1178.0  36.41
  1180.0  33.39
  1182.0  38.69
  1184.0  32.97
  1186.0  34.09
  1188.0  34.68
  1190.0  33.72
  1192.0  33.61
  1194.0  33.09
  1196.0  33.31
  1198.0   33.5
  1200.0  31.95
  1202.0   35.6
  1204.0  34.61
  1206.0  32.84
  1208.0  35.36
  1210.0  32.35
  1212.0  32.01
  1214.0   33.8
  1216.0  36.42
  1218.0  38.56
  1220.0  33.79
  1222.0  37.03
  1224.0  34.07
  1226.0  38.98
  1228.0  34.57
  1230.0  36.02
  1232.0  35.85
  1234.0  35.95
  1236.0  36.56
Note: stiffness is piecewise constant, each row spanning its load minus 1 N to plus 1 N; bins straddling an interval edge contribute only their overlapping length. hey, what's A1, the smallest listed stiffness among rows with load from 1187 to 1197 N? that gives 33.09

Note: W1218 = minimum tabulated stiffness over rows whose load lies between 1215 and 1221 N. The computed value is 33.79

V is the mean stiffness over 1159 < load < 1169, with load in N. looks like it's 38.3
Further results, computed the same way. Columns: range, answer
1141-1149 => 39.7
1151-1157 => 40.1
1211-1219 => 35.2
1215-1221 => 36.3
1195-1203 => 33.6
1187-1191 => 34.2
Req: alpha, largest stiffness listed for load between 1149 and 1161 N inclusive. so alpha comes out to 41.23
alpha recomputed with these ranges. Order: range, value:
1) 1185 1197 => 34.68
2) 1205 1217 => 36.42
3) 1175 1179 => 36.41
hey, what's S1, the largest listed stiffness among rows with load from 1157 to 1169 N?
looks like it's 40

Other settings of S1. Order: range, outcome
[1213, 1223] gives 38.56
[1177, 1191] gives 38.69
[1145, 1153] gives 40.88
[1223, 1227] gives 38.98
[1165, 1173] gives 38.66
